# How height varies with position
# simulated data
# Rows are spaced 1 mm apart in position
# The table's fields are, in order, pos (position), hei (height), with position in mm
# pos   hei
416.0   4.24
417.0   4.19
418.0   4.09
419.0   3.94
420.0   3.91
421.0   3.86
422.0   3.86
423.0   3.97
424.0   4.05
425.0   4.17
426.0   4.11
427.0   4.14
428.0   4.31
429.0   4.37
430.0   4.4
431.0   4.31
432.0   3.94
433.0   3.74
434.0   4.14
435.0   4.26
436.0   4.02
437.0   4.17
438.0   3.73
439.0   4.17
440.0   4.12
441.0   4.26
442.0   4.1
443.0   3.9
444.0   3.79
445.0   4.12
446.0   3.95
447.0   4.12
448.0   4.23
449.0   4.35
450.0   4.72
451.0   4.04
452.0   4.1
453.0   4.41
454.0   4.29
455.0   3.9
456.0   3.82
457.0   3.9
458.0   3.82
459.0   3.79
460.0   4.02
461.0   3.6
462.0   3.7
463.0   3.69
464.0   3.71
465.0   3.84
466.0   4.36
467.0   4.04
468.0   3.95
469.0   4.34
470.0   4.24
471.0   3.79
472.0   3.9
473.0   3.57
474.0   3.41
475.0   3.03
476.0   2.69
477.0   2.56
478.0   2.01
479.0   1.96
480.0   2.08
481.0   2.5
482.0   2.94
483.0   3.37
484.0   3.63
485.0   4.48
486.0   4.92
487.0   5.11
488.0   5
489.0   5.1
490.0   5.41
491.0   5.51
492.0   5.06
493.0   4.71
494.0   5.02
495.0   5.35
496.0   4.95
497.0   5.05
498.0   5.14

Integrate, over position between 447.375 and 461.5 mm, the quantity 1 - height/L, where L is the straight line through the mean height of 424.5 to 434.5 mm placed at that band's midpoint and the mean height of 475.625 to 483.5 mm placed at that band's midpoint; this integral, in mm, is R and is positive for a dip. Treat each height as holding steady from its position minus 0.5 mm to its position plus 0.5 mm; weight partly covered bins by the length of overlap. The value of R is -3.1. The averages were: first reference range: 4.16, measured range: 4.07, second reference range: 2.51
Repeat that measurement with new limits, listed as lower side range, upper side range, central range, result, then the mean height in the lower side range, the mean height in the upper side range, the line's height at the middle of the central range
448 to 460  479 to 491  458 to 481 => 3.5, 4.11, 4.02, 4.06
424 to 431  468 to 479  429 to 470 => -2.9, 4.24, 3.32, 3.8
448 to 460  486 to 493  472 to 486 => 5.2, 4.11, 5.14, 4.84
